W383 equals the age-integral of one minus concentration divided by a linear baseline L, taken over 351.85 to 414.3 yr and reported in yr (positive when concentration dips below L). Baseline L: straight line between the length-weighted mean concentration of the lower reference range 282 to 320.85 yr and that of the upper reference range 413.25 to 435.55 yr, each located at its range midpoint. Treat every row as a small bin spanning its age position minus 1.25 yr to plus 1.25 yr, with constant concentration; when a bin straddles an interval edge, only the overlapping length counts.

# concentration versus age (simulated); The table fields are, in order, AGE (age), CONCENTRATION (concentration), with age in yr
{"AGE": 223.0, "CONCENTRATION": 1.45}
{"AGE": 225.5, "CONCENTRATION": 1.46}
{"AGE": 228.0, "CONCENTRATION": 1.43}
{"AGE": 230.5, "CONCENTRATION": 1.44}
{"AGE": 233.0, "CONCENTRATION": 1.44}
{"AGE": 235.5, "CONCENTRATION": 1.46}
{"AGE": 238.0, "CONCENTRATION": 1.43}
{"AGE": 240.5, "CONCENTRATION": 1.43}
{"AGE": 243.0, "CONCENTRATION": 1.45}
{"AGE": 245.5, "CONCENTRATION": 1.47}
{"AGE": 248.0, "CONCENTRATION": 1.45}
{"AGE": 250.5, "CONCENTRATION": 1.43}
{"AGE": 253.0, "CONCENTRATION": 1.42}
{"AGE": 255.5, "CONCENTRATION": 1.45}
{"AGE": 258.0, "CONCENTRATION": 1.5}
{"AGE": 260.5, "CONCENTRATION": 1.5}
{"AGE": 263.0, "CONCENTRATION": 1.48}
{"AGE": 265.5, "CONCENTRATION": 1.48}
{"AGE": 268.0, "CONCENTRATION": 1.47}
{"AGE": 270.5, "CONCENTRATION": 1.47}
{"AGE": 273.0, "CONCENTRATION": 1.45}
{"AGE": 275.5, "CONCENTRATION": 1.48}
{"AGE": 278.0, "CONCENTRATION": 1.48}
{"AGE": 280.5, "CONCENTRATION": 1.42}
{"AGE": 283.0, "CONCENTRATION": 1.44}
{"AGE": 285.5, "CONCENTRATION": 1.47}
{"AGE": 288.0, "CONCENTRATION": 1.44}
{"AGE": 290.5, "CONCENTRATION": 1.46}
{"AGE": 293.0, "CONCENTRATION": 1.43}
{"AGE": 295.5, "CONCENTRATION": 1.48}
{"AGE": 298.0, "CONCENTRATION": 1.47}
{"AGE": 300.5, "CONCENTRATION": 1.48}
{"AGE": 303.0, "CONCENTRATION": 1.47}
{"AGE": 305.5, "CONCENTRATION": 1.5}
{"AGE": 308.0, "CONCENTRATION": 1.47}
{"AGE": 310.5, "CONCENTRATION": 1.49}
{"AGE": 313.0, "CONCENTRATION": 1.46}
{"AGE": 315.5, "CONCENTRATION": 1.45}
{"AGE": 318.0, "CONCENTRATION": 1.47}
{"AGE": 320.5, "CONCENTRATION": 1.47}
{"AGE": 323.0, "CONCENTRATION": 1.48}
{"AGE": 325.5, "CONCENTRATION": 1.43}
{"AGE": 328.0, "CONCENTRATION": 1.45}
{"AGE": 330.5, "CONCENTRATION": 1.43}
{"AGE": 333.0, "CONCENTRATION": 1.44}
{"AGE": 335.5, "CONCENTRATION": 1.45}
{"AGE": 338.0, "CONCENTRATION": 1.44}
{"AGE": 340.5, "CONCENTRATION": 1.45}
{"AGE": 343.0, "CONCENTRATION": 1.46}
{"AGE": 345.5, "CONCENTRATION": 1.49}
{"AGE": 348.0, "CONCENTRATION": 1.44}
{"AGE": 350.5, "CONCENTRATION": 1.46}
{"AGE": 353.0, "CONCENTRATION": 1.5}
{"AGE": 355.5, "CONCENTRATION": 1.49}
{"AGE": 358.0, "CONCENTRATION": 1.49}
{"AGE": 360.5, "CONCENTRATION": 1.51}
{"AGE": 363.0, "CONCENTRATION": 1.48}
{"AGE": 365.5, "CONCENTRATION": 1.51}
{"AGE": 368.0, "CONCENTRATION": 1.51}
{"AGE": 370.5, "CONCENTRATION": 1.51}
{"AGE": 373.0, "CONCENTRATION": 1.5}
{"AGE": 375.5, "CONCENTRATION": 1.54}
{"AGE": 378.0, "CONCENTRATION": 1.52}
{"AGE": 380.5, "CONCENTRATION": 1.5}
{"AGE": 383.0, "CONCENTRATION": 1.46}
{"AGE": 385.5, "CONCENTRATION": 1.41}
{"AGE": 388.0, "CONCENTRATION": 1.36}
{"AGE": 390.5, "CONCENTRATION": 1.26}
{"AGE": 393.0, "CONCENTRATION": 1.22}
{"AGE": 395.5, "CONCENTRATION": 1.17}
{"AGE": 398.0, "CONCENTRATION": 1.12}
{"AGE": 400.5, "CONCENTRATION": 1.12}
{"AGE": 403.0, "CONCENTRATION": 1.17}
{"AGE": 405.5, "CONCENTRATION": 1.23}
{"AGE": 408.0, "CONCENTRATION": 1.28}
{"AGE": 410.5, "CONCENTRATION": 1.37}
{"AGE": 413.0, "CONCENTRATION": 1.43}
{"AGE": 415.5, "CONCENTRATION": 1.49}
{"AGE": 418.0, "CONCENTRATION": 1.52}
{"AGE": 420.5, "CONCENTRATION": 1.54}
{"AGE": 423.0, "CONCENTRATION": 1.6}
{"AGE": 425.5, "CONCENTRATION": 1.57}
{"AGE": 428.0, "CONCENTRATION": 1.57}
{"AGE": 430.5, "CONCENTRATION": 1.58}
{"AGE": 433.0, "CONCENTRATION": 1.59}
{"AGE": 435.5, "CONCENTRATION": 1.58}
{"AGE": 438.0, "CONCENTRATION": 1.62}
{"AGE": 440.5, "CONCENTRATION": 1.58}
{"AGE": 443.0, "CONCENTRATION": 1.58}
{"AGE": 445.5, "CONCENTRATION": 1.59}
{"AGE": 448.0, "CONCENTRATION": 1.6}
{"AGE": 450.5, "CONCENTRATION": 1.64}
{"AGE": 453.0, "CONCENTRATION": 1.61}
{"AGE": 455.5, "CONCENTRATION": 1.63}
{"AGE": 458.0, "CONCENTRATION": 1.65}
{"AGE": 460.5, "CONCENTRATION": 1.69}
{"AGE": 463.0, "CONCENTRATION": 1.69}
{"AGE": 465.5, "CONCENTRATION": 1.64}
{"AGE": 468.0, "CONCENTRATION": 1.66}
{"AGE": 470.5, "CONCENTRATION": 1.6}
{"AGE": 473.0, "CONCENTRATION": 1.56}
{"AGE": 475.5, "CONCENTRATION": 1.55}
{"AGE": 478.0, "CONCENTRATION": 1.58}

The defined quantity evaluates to 5.6 yr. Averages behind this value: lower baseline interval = 1.47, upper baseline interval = 1.55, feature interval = 1.39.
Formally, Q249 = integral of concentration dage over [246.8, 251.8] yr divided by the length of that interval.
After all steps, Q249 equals 1.44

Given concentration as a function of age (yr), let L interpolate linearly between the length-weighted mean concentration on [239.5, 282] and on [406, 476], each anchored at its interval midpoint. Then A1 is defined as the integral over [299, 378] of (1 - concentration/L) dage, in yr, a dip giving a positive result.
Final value 1.66 yr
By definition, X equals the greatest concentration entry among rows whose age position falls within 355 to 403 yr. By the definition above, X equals 1.54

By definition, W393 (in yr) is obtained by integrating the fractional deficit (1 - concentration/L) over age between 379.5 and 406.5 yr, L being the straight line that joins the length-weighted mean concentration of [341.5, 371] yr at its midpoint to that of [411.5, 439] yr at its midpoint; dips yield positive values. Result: 4.4 yr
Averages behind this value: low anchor 1.49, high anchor 1.55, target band 1.27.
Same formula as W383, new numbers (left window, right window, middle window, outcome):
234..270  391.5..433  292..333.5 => -1.0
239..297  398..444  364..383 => -0.7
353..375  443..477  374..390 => 0.7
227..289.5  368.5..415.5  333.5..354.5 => -1.1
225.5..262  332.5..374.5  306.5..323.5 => 0.0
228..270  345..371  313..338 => 0.5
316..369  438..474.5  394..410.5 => 3.8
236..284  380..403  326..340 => -0.9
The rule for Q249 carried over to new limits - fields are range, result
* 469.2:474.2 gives 1.58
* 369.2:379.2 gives 1.52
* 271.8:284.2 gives 1.45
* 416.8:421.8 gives 1.53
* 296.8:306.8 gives 1.48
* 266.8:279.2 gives 1.47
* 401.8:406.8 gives 1.2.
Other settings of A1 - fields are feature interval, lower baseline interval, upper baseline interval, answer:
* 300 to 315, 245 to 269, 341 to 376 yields 0.01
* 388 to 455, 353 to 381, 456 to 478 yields 5.37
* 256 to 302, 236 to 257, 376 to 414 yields -1.71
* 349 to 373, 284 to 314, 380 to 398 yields -2.30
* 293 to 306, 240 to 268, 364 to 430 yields -0.28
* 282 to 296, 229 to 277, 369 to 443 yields -0.01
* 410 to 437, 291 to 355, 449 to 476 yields 0.82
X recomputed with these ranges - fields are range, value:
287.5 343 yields 1.5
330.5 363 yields 1.51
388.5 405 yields 1.26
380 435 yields 1.6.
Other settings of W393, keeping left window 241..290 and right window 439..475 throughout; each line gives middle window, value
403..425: 2.3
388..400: 2.8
